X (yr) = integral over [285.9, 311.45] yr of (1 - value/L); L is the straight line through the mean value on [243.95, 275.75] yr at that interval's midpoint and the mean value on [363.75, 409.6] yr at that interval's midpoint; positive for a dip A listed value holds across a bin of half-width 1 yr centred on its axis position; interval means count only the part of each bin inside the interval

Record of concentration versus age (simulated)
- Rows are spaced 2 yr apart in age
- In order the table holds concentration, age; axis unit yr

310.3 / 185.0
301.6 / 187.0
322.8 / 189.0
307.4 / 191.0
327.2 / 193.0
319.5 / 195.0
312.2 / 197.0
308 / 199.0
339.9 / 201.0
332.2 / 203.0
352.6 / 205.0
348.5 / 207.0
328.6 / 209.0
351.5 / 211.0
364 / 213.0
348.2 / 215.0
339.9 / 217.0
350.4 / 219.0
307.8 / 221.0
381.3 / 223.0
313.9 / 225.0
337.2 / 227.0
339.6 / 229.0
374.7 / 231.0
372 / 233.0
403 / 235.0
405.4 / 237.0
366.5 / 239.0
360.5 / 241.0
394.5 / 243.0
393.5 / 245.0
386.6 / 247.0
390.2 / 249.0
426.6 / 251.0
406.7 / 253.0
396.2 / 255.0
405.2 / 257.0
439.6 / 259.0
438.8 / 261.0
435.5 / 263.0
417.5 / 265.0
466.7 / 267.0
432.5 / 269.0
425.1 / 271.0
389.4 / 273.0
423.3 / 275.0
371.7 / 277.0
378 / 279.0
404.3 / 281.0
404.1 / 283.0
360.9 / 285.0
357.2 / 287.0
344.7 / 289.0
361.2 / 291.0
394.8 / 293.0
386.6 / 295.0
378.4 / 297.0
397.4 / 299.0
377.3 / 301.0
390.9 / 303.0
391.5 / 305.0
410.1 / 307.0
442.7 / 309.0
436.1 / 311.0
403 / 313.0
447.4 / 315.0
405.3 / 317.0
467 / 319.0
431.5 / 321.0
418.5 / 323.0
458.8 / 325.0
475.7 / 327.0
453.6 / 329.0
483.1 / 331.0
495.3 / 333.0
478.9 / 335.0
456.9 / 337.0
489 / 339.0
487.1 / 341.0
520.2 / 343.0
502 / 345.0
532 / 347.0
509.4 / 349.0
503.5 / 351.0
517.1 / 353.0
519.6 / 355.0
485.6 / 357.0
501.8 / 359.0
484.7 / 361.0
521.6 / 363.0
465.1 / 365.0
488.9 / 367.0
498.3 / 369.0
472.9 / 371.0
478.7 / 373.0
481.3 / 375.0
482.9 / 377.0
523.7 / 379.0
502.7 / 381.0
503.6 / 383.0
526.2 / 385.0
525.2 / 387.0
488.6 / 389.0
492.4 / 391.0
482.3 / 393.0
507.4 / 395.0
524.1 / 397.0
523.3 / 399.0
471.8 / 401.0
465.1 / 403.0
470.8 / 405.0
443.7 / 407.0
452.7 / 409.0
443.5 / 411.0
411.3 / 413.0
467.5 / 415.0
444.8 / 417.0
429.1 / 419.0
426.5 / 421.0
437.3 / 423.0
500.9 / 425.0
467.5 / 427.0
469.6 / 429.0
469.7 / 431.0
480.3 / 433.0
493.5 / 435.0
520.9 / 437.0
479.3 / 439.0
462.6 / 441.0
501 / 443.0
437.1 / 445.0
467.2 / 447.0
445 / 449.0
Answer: 3.0 yr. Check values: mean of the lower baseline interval 417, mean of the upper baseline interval 491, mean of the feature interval 389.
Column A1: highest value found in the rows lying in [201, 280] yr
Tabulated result 466.7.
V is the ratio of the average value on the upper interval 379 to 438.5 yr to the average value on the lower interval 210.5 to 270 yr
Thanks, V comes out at 1.2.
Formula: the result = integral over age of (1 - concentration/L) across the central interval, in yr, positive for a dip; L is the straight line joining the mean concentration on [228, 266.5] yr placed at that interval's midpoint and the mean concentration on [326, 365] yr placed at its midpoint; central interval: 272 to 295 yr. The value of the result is 2.8 yr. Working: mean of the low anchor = 398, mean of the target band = 381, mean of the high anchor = 495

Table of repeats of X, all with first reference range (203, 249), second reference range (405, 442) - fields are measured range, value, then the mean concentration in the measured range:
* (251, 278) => -2.8 yr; 419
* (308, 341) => -3.4 yr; 454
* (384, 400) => -2.3 yr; 509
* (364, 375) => -1.2 yr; 481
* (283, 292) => 0.7 yr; 361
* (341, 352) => -2.3 yr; 511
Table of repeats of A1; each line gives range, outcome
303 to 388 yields 532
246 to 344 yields 520.2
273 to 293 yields 423.3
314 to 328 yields 475.7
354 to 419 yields 526.2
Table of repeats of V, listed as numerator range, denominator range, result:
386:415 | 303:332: 1.10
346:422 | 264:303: 1.24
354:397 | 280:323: 1.24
